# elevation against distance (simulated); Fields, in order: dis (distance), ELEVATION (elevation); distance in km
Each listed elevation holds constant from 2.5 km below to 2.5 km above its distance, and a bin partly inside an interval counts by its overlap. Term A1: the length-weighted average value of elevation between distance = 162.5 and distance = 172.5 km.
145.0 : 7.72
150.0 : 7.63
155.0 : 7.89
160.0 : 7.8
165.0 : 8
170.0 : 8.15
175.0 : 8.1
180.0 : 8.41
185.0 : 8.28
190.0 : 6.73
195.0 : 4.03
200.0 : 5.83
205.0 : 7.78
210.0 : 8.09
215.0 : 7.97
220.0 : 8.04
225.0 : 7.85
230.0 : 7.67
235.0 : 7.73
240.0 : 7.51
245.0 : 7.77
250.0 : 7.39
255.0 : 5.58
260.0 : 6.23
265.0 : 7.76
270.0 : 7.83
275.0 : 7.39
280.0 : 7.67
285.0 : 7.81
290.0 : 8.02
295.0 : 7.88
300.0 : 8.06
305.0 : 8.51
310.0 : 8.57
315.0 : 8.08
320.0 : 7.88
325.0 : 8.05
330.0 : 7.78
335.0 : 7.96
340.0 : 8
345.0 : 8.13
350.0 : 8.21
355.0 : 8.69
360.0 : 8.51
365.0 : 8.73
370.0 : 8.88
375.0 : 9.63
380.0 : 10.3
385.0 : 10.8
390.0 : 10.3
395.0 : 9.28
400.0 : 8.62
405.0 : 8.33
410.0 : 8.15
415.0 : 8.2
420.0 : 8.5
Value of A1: 8.07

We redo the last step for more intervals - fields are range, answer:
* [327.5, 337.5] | 7.87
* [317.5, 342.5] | 7.93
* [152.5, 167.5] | 7.9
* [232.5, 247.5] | 7.67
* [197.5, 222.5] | 7.54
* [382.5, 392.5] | 10.6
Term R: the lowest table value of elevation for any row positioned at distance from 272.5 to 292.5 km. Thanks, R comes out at 7.39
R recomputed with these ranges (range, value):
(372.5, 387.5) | 9.63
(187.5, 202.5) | 4.03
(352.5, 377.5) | 8.51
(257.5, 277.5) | 6.23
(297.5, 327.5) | 7.88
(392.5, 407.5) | 8.33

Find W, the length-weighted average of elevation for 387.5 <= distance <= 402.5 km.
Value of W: 9.4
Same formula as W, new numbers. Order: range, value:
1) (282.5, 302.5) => 7.94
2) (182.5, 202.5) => 6.22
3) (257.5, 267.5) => 7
